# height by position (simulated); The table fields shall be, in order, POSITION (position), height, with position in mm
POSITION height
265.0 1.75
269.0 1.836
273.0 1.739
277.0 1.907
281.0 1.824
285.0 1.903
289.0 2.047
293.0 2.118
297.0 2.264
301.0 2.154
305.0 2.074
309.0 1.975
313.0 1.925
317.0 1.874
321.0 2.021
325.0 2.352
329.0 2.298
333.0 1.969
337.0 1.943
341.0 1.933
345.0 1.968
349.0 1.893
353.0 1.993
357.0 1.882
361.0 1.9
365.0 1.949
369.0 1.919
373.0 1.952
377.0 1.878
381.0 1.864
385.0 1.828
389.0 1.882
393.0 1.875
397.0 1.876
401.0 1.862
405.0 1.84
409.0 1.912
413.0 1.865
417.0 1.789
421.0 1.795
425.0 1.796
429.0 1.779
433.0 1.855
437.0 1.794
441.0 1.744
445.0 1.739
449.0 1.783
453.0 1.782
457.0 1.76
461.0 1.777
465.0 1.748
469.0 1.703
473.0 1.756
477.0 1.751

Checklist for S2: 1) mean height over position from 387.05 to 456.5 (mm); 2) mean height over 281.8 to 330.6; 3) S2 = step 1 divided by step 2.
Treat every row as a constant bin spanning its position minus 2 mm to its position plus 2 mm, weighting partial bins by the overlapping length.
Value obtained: 0.88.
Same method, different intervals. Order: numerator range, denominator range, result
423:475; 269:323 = 0.89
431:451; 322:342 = 0.85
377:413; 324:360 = 0.93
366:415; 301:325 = 0.93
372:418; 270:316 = 0.94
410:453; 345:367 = 0.93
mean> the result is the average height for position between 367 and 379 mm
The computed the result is 1.92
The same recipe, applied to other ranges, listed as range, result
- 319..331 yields 2.22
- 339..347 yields 1.95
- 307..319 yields 1.92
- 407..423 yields 1.84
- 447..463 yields 1.78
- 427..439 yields 1.81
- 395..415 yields 1.87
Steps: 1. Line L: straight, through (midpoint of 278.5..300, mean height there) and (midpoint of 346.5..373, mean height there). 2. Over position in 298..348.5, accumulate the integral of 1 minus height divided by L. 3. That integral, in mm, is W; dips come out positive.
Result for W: -1.5 mm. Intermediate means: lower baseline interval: 2.03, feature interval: 2.04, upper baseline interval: 1.93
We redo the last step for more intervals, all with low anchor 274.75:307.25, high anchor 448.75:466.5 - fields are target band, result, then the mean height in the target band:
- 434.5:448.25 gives 0.2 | 1.76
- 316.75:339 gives -1.3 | 2.09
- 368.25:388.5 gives 0.1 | 1.89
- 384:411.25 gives -0.1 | 1.87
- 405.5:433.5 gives 0.1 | 1.83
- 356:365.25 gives 0.1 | 1.91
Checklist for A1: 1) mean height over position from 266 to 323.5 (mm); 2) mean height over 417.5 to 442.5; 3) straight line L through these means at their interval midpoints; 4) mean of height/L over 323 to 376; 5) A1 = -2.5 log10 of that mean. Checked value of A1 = -0.05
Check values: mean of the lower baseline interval 1.98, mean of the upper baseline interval 1.79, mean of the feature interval 1.99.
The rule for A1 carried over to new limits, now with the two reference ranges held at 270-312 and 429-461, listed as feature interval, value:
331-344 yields -0.011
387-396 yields -0.014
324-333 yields -0.156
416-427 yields 0.011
